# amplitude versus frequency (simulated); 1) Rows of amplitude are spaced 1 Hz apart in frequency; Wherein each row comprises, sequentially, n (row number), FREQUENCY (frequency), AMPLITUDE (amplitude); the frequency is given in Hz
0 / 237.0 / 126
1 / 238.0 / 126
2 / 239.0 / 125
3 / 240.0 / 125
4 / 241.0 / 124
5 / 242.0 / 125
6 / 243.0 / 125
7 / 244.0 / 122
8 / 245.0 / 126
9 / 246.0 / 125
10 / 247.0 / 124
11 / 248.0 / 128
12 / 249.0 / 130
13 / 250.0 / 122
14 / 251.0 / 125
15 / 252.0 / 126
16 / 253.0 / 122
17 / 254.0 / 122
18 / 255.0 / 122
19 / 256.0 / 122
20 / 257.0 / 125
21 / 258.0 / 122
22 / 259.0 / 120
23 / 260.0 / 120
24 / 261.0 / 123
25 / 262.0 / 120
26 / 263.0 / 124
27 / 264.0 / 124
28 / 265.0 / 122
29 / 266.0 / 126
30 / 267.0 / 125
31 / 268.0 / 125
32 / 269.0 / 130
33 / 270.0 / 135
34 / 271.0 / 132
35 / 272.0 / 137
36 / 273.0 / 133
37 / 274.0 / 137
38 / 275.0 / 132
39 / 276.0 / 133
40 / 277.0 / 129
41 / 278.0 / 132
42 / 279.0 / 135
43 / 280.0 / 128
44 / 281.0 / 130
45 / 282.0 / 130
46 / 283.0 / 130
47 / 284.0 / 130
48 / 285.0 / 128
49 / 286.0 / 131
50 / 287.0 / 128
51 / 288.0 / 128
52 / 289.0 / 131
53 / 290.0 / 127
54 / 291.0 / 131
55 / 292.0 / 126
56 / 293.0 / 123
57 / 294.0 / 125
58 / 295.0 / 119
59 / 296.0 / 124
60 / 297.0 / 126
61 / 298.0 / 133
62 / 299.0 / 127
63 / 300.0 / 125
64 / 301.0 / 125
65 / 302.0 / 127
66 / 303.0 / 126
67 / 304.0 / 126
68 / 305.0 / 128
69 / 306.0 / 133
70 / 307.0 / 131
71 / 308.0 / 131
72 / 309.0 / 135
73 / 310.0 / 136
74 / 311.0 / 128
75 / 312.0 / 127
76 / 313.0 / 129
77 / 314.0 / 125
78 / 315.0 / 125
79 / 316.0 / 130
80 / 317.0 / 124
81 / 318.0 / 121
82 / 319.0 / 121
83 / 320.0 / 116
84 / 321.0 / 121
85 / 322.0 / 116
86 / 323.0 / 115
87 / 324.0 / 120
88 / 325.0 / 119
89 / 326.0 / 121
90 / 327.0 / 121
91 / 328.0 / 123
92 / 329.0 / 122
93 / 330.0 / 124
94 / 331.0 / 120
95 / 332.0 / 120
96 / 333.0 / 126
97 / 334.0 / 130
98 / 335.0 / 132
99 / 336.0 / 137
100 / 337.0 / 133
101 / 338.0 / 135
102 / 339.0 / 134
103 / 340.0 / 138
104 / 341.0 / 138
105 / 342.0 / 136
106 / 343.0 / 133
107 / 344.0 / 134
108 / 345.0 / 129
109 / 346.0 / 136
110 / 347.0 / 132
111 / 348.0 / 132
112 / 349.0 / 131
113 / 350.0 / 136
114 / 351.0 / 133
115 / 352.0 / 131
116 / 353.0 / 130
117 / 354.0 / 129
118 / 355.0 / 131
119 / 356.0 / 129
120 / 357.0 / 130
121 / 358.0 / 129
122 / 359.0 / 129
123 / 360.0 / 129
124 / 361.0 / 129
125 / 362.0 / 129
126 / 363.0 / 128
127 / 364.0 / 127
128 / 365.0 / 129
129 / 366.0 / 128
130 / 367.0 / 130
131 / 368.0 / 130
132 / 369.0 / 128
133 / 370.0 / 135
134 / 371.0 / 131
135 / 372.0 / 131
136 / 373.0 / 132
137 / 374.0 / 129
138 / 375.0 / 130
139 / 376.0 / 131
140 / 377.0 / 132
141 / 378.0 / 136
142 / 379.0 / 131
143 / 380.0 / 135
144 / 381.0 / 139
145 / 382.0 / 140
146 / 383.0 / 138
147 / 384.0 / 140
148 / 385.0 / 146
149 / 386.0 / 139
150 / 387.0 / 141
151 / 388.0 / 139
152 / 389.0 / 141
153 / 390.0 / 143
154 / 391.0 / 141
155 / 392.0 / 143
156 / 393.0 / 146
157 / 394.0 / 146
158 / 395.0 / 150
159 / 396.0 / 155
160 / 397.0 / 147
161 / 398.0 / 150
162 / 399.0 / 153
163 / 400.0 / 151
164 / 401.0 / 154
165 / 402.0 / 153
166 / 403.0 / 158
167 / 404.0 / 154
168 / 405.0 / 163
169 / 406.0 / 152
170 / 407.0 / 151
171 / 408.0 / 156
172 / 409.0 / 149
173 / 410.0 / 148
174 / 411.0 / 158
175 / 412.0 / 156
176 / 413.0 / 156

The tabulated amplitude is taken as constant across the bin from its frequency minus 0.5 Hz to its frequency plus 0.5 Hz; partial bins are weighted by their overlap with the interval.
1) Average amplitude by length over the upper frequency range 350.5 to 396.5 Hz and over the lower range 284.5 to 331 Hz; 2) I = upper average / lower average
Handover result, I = 1.07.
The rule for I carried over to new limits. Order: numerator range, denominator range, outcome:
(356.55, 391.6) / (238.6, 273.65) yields 1.07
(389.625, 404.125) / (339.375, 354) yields 1.12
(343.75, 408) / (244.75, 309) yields 1.08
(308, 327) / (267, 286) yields 0.94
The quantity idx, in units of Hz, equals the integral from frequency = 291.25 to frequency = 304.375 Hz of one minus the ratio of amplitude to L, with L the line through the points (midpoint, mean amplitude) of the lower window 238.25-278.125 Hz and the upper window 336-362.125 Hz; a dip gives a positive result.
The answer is 0.3 Hz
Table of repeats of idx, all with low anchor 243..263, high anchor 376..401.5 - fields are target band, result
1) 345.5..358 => 0.5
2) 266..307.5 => -0.2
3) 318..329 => 1.2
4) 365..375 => 0.7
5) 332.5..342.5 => 0.1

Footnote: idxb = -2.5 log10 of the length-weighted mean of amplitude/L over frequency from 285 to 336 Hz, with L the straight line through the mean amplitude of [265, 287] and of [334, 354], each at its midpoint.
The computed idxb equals 0.05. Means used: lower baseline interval 131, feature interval 126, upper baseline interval 133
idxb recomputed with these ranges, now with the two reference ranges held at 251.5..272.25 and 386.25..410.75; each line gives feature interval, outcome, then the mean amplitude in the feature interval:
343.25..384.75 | 0.09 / 132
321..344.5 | 0.09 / 127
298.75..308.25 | 0.04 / 128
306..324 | 0.07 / 125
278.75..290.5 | -0.01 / 130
